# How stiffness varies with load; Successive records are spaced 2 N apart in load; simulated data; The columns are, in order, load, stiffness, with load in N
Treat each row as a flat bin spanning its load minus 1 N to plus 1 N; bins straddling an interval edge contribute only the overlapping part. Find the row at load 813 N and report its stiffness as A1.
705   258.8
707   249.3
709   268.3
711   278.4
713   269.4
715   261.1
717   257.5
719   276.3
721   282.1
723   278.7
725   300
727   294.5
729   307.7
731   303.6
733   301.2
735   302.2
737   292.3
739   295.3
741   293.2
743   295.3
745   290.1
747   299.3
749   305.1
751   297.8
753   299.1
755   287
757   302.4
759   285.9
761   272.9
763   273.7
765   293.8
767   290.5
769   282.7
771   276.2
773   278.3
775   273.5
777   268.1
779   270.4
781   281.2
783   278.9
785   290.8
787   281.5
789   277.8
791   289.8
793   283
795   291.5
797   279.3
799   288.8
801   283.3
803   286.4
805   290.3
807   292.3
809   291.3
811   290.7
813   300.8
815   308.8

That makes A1 300.8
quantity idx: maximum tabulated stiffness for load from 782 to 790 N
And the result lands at 290.8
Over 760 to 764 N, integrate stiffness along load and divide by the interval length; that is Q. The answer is 273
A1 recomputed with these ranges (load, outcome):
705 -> 258.8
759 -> 285.9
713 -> 269.4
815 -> 308.8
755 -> 287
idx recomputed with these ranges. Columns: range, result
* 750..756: 299.1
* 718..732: 307.7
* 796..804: 288.8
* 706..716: 278.4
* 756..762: 302.4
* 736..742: 295.3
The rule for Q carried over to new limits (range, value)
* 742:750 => 297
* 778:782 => 276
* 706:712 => 265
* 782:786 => 285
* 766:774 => 282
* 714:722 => 269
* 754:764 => 284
